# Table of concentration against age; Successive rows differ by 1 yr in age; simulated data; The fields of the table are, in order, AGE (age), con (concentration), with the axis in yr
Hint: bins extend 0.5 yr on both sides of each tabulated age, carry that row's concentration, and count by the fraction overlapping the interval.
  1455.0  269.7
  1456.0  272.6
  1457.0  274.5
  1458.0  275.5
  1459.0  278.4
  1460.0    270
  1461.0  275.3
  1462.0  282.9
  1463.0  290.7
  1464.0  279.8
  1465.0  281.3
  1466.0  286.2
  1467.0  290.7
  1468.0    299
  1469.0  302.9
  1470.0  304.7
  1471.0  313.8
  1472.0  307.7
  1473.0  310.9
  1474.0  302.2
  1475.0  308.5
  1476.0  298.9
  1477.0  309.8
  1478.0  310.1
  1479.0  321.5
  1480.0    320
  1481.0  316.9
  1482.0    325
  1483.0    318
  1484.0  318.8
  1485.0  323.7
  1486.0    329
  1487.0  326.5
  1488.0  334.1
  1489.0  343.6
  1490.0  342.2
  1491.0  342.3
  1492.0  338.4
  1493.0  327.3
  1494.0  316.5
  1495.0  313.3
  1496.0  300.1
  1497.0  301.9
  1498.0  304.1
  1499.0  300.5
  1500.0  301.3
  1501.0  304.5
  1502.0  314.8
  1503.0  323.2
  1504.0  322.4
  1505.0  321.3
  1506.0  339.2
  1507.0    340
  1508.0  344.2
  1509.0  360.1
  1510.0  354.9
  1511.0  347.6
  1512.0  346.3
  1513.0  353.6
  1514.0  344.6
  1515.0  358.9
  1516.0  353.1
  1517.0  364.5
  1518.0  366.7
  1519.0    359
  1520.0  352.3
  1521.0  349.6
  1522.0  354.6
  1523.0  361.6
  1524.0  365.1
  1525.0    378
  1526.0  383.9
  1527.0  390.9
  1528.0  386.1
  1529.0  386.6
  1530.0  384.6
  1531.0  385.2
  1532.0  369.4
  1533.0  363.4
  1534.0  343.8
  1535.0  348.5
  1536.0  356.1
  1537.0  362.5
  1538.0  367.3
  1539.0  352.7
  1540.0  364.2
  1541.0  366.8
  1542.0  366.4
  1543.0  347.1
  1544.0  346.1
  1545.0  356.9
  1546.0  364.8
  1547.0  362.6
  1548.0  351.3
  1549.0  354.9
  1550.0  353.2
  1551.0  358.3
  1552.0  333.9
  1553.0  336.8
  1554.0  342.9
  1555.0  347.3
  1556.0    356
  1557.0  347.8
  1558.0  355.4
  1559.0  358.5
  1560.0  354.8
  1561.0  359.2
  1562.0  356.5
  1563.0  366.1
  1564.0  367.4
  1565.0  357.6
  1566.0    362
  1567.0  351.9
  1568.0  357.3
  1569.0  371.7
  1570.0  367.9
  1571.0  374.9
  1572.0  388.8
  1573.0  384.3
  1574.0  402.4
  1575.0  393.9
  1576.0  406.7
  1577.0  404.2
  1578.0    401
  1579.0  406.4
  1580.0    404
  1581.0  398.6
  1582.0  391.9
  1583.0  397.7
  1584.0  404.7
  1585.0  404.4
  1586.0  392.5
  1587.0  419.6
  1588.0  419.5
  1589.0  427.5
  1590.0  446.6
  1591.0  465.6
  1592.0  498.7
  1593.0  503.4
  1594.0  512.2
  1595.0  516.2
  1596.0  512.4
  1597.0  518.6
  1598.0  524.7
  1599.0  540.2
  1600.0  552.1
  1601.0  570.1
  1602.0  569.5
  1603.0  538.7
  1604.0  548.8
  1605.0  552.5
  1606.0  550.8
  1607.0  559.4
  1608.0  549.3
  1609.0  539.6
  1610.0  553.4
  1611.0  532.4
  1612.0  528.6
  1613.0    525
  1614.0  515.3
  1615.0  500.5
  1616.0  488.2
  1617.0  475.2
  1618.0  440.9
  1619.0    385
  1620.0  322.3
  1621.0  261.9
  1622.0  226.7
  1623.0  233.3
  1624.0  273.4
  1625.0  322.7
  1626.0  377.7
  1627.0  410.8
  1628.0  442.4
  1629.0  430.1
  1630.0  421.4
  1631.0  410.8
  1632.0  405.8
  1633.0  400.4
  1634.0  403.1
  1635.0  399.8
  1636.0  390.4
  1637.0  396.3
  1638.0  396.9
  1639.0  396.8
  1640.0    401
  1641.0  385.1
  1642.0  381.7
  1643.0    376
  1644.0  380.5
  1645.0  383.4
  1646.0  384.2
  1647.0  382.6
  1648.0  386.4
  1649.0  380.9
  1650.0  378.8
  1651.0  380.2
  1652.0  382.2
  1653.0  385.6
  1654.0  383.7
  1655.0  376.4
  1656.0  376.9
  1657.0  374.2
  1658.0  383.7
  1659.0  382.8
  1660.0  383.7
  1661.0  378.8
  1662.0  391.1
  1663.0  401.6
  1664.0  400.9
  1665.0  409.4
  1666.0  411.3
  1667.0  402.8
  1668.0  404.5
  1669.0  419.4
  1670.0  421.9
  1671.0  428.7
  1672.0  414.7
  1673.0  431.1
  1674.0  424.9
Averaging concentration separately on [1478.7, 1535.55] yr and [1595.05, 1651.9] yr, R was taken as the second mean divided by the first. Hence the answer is 1.28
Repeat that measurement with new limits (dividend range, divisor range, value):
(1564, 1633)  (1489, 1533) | 1.27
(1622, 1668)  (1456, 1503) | 1.25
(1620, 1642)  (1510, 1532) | 1.01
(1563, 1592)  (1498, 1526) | 1.15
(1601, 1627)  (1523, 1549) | 1.25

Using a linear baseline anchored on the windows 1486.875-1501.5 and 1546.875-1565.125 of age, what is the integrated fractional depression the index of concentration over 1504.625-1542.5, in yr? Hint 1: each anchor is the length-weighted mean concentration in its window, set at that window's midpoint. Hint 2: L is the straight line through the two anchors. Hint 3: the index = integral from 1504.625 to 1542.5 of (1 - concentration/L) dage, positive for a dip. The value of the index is -2.8 yr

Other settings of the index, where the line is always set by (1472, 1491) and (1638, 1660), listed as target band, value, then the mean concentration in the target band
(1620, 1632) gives 0.86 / 348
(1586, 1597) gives -3.31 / 471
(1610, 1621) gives -2.82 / 466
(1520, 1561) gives -2.15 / 360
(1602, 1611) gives -4.46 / 549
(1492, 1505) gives 0.57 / 312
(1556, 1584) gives -1.88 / 377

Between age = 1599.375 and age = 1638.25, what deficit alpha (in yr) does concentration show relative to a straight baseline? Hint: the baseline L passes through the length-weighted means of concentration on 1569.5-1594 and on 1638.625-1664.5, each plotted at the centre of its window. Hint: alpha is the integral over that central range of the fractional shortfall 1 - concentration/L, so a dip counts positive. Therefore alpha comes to -4.6 yr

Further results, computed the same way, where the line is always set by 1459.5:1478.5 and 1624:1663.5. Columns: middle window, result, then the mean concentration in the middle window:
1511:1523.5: -1.30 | 355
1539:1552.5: -0.77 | 356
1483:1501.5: -0.73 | 320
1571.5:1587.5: -2.06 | 400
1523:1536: -1.77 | 373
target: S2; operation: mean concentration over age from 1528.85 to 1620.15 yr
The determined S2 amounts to 419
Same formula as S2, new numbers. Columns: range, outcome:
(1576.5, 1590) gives 407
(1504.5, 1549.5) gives 359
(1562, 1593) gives 399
